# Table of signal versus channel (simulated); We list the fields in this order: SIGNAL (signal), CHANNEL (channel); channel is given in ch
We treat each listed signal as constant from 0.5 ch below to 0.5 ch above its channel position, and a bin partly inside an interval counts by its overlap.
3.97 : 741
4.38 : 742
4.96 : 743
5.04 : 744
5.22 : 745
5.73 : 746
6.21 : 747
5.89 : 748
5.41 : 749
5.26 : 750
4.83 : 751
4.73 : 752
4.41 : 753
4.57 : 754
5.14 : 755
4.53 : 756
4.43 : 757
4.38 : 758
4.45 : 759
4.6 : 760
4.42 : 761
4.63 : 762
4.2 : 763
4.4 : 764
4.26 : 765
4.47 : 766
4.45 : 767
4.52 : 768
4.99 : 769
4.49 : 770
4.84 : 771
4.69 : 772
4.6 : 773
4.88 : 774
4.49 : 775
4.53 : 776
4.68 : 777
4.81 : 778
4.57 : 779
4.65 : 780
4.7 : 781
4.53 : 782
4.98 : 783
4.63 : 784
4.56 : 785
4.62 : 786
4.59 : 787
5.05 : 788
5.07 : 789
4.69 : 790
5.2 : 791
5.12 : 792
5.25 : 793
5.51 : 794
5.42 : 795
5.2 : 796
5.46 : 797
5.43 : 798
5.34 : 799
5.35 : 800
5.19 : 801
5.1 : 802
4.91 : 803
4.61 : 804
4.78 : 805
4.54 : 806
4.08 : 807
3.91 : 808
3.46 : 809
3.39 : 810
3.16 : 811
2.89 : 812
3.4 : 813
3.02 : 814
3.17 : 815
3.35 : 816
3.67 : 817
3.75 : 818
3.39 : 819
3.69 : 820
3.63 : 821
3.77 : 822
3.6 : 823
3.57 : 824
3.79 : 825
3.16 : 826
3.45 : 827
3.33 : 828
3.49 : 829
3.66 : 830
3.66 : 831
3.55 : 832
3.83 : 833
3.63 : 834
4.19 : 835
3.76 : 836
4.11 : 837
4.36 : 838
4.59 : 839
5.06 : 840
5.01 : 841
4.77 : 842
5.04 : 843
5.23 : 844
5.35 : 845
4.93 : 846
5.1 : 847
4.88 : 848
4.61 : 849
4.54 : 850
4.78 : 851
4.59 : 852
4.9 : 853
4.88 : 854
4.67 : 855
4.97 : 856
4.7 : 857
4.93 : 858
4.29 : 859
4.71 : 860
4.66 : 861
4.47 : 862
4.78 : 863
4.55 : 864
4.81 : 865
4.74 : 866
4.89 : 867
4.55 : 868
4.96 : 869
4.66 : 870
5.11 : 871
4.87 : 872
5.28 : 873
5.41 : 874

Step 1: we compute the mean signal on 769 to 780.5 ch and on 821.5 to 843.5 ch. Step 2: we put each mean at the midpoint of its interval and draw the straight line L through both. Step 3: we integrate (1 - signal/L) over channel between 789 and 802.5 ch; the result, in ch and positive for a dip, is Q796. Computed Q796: -2.5 ch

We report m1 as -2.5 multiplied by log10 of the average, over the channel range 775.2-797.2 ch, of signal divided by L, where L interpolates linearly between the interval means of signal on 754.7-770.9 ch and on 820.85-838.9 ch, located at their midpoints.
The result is -0.16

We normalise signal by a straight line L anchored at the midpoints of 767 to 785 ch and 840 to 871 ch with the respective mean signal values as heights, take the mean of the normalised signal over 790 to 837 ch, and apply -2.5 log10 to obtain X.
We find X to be 0.153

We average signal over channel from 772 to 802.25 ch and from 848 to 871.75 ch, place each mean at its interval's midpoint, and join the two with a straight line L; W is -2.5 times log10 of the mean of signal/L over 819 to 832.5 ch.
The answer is 0.33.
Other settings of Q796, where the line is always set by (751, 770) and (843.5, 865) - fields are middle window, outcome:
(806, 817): 2.9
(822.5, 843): 3.4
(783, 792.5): -0.5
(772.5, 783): -0.2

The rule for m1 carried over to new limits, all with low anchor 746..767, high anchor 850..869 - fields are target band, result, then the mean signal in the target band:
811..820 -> 0.380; 3.34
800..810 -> 0.060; 4.5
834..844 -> 0.046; 4.53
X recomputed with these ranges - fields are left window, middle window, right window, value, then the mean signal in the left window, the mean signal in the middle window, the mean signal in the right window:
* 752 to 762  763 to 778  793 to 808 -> 0.03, 4.56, 4.59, 5.03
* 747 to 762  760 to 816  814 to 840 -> -0.06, 4.83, 4.57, 3.7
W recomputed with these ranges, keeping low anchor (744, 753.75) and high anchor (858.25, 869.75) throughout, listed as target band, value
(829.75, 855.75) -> 0.06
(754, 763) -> 0.15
